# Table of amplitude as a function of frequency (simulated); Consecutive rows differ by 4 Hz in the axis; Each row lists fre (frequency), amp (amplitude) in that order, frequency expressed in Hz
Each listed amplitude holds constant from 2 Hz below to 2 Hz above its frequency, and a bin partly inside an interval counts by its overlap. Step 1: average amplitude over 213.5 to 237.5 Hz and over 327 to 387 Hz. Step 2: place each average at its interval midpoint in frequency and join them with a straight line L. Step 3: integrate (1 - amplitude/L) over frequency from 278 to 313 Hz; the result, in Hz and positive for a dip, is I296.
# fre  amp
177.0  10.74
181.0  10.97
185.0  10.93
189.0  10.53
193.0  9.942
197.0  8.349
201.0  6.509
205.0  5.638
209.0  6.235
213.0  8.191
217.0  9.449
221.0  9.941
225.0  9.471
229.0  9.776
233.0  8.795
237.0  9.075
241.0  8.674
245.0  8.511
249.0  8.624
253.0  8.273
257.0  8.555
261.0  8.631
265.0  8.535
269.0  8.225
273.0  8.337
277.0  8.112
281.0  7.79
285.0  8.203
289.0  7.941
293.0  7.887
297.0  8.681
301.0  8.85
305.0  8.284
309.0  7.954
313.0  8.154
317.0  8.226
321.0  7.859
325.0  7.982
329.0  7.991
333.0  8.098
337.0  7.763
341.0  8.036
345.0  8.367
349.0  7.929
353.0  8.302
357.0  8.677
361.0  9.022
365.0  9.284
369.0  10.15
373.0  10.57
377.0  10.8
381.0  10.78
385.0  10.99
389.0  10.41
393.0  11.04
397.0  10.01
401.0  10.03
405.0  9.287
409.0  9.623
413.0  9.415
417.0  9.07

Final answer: 3.9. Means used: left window 9.36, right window 9.12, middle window 8.19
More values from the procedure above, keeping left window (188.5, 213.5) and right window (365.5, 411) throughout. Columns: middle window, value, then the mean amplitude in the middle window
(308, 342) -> 5.1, 8.01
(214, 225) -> -2.1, 9.52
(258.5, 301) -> 2.6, 8.27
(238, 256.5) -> -0.4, 8.55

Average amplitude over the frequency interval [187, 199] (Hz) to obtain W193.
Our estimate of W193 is 9.61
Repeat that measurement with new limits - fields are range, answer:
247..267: 8.52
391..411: 10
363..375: 10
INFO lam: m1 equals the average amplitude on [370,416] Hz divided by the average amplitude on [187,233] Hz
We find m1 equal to 1.2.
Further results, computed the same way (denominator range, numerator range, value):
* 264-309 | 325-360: 0.99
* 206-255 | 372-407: 1.20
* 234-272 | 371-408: 1.22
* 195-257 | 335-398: 1.13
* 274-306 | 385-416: 1.22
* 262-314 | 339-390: 1.15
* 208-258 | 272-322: 0.93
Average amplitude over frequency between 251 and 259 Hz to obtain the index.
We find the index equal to 8.41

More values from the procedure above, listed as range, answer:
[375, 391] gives 10.7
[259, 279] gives 8.37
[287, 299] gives 8.17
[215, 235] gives 9.49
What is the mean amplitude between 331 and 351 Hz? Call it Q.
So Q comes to 8.04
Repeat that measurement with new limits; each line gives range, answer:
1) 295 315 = 8.38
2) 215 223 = 9.7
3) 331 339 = 7.93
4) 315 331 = 8.01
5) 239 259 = 8.53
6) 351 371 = 9.09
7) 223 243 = 9.16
